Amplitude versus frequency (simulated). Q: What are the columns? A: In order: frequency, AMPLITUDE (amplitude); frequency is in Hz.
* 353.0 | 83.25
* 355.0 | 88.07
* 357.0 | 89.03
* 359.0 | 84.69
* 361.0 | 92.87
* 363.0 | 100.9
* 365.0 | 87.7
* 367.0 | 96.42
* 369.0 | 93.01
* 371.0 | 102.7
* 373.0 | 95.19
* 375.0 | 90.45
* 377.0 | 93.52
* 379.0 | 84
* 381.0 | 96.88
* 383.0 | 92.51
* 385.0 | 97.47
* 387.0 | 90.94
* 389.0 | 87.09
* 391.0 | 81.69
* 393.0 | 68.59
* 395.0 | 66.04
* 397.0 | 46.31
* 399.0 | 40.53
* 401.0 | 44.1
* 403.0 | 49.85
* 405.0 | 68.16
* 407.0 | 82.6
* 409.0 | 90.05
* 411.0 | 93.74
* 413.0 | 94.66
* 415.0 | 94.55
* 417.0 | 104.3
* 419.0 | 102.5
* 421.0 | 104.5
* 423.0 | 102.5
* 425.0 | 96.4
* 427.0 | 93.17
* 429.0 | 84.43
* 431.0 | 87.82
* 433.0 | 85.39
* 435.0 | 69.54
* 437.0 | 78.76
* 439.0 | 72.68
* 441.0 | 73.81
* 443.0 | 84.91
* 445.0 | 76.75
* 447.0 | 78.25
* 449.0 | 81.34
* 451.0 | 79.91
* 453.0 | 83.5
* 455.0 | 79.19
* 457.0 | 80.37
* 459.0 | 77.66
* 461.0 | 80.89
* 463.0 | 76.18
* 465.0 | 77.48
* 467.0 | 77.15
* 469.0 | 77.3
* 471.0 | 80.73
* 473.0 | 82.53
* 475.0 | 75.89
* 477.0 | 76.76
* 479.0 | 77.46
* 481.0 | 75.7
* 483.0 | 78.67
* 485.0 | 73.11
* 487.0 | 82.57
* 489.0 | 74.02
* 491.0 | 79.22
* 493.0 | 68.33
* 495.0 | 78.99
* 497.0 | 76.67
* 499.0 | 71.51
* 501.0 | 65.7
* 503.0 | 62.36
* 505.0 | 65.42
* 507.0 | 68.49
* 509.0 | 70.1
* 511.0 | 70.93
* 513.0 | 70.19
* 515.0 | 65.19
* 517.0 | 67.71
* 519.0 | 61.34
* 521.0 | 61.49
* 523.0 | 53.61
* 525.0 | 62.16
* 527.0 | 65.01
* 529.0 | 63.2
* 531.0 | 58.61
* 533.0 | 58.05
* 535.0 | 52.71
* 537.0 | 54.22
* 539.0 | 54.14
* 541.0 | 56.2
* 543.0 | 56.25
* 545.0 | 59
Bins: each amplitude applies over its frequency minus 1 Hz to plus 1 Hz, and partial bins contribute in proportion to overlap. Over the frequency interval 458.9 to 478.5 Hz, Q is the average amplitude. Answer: 78.3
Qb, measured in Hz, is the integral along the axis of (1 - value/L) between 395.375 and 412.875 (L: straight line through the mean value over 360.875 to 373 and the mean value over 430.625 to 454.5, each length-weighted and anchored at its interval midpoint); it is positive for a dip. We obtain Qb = 4.3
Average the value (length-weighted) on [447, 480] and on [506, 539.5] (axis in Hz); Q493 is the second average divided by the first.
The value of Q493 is 0.79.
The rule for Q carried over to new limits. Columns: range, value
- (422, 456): 82.8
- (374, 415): 78.4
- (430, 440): 78.8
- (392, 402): 53.1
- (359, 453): 84.3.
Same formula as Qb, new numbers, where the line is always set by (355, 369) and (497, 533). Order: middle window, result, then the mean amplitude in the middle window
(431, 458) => -0.64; 79.1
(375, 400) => 2.36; 79.3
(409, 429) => -3.81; 97.4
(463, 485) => -1.68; 77.7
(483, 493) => -0.97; 76.5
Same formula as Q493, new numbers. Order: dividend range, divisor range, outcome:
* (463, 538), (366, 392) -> 0.76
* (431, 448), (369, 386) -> 0.83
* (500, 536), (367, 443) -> 0.76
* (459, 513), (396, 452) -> 0.93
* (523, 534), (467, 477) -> 0.77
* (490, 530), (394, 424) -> 0.85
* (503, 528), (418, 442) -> 0.74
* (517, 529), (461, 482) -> 0.79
